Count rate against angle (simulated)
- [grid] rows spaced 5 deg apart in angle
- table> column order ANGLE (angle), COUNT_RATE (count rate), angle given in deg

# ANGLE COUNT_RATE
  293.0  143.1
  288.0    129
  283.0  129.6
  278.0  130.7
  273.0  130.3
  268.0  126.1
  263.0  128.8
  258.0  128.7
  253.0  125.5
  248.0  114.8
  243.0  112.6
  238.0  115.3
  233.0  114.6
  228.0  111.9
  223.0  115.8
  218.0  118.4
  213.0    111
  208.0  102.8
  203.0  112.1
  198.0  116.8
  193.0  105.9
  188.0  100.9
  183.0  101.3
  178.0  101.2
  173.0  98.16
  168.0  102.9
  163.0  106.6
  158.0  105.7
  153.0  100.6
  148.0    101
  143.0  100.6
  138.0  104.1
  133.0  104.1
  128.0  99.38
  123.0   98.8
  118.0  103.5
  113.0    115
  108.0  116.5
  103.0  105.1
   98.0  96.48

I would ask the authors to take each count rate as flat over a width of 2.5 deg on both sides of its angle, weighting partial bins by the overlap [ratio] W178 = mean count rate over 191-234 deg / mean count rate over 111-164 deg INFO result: 1.08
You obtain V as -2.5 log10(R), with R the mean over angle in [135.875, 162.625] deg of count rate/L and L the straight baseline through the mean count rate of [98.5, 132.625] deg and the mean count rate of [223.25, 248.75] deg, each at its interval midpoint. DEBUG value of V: 0.05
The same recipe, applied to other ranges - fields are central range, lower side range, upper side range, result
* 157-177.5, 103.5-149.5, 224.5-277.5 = 0.074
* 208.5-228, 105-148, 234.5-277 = 0.040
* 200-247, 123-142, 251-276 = 0.067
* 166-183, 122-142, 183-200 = 0.047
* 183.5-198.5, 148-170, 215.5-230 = 0.039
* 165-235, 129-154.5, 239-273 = 0.046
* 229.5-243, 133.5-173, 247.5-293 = 0.062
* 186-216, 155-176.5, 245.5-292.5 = 0.030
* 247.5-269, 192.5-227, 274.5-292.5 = -0.007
